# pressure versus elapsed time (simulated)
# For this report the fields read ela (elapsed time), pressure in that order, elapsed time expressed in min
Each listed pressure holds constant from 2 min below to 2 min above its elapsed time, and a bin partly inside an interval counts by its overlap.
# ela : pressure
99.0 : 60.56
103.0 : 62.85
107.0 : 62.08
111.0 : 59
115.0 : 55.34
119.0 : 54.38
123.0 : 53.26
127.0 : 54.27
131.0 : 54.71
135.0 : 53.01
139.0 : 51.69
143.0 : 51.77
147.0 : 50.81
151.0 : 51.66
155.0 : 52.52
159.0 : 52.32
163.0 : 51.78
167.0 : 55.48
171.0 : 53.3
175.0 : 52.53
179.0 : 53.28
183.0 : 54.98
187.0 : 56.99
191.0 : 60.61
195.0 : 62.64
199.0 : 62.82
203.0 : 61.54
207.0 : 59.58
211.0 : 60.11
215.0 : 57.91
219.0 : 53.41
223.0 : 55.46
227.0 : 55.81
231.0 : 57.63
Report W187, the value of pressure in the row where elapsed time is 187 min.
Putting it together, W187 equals 56.99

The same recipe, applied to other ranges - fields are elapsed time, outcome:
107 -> 62.08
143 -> 51.77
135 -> 53.01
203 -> 61.54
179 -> 53.28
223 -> 55.46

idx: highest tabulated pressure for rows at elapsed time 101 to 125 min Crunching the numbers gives 62.85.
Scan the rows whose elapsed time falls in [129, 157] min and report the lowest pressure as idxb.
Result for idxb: 50.81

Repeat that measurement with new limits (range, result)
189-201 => 60.61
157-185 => 51.78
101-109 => 62.08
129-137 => 53.01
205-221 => 53.41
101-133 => 53.26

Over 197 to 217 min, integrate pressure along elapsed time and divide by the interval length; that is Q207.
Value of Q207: 60.4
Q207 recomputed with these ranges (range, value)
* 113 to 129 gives 54.3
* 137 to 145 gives 51.7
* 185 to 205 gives 60.9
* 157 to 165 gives 52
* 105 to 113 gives 60.5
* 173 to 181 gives 52.9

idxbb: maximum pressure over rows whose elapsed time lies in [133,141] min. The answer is 53.01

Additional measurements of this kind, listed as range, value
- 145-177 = 55.48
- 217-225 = 55.46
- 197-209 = 62.82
